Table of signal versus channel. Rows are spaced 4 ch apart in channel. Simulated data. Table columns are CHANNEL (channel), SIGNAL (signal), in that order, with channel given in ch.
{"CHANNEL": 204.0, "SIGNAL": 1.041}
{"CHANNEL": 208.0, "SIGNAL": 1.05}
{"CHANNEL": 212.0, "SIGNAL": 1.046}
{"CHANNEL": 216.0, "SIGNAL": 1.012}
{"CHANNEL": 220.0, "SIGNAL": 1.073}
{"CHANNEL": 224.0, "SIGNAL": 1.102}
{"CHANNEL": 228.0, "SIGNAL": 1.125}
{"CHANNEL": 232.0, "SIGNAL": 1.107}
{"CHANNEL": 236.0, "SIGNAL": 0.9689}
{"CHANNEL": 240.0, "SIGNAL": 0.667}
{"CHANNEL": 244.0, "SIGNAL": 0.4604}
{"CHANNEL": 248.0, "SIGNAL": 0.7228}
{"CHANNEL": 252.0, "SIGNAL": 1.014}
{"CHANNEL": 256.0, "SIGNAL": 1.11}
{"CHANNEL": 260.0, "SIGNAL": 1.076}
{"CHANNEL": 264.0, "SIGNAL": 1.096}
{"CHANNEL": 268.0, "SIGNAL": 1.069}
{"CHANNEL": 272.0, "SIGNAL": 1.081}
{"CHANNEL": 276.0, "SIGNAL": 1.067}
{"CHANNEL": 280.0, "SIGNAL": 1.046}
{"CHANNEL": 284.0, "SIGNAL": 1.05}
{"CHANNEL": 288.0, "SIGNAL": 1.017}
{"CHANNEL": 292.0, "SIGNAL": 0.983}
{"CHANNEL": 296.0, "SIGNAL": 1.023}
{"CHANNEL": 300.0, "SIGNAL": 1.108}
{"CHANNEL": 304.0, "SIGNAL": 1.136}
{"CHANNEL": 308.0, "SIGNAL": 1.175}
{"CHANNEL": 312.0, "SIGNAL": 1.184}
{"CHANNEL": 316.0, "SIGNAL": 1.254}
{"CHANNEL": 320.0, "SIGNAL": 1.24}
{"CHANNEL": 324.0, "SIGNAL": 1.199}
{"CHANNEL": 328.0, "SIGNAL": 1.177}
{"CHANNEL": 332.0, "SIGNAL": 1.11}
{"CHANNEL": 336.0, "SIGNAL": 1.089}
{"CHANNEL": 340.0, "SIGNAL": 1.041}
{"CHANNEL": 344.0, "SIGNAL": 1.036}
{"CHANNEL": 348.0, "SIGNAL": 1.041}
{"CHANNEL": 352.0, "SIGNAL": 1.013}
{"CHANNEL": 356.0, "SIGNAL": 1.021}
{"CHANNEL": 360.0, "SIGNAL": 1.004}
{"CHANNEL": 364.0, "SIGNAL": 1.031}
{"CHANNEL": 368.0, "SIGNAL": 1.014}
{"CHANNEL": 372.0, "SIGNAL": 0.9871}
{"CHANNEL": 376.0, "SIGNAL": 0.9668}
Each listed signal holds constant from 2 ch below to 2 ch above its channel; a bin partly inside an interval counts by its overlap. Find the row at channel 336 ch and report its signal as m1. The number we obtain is 1.089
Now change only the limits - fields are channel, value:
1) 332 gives 1.11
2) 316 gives 1.254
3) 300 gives 1.108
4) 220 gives 1.073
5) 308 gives 1.175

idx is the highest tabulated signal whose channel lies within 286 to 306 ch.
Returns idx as 1.136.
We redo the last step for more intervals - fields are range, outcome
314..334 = 1.254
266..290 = 1.081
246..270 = 1.11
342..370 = 1.041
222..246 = 1.125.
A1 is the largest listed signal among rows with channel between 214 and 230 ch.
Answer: 1.125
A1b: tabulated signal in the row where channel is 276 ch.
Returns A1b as 1.067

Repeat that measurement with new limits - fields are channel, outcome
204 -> 1.041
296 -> 1.023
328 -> 1.177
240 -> 0.667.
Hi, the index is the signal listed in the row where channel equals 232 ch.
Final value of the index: 1.107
